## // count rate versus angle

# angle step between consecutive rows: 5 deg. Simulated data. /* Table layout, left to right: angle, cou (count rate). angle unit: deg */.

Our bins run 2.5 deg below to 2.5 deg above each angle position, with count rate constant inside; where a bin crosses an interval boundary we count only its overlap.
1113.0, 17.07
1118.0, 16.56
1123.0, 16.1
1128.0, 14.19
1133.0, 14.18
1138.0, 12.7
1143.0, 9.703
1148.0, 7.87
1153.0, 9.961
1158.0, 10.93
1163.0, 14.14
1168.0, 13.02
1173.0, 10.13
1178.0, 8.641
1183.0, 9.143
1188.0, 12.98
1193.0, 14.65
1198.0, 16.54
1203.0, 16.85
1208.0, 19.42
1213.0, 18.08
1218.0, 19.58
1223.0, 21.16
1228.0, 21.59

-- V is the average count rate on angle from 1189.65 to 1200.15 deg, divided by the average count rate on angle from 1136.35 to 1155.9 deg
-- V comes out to 1.54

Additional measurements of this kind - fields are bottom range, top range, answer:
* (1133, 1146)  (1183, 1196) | 1.12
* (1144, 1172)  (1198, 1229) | 1.73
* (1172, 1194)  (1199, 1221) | 1.68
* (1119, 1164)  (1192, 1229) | 1.51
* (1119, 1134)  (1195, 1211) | 1.16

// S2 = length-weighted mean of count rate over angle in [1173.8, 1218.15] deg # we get 14.7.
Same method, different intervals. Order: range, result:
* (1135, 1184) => 10.7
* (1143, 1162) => 9.96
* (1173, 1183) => 9.14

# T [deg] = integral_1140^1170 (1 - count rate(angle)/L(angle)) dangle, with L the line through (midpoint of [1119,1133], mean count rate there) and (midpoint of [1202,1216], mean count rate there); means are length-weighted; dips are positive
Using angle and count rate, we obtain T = 9.9 deg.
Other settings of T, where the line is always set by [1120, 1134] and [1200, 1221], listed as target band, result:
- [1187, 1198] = 2.0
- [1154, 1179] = 7.8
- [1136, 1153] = 6.2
